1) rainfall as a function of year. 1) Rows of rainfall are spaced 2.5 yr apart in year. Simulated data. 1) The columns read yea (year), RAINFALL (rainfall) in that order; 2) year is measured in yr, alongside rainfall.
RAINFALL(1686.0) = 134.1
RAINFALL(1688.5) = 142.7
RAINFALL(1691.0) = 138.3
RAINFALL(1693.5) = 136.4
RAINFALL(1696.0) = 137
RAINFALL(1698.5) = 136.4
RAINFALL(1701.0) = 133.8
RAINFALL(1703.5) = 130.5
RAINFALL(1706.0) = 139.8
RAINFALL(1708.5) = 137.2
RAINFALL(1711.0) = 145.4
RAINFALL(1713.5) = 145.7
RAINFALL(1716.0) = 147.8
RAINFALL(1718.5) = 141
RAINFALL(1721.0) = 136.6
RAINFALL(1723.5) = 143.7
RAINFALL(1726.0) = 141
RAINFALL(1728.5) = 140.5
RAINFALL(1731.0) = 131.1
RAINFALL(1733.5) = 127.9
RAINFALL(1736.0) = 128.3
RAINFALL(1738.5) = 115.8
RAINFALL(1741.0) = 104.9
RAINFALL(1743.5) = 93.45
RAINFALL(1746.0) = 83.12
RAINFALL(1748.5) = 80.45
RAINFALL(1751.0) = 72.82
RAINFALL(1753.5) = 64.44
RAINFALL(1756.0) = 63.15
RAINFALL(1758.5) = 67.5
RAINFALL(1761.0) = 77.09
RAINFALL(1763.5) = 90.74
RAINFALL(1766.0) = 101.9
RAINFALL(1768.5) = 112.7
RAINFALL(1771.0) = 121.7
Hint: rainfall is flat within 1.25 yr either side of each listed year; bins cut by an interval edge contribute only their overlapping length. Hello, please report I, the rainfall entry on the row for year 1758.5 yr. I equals 67.5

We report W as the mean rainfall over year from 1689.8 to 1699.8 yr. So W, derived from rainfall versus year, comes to 137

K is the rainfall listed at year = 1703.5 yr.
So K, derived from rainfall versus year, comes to 130.5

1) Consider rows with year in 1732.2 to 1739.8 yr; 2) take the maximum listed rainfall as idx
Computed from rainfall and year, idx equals 128.3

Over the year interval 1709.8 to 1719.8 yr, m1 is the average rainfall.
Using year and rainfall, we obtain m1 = 145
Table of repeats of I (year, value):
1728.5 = 140.5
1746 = 83.12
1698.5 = 136.4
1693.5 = 136.4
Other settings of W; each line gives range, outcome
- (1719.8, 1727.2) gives 140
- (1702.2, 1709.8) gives 136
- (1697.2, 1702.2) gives 135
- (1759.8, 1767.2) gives 89.9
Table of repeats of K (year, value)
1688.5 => 142.7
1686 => 134.1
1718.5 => 141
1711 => 145.4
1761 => 77.09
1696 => 137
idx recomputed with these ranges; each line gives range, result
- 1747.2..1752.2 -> 80.45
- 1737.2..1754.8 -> 115.8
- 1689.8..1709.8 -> 139.8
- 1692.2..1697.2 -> 137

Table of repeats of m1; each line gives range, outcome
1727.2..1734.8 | 133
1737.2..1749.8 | 95.6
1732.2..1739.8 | 124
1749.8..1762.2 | 69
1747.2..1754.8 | 72.6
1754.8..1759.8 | 65.5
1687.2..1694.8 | 139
